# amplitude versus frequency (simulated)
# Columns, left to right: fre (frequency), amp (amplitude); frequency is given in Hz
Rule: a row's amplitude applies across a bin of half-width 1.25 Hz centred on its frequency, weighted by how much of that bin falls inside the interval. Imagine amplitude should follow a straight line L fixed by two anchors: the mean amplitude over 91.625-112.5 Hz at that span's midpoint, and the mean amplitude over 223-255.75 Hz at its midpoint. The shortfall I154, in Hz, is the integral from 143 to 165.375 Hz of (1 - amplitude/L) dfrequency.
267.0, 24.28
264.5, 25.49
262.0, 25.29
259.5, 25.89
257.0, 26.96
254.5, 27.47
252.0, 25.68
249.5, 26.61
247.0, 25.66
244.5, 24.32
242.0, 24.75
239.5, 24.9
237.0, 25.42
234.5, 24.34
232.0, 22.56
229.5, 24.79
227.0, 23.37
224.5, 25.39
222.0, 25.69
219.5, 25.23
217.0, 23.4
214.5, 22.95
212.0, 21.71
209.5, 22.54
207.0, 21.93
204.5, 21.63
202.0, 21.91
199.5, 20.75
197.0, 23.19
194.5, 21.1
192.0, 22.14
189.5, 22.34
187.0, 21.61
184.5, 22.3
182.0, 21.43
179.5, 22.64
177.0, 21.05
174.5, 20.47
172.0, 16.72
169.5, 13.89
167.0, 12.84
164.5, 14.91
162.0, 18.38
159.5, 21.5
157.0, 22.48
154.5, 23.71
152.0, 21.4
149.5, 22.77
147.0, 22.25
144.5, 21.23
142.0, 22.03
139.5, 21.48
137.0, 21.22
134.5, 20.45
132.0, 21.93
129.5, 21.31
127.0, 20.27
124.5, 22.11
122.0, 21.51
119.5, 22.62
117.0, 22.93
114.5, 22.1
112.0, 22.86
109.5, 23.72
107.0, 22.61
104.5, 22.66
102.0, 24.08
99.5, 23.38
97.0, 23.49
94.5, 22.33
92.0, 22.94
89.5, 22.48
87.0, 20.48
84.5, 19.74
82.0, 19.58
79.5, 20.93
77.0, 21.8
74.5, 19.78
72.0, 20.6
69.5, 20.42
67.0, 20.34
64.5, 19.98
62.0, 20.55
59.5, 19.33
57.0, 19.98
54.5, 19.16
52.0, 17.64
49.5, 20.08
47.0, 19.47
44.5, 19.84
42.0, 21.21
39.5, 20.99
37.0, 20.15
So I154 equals 2.6 Hz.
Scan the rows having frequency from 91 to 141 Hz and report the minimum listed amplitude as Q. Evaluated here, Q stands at 20.27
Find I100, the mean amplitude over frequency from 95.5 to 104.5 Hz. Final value 23.5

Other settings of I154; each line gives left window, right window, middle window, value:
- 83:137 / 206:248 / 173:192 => 1.4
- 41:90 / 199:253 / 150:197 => 5.2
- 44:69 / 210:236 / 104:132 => -1.3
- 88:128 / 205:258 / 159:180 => 5.2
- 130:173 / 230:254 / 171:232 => 1.1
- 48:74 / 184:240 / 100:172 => 1.1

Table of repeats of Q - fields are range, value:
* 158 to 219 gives 12.84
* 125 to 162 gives 18.38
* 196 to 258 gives 20.75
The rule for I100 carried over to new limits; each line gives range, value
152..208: 20.4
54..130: 21.5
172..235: 22.5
